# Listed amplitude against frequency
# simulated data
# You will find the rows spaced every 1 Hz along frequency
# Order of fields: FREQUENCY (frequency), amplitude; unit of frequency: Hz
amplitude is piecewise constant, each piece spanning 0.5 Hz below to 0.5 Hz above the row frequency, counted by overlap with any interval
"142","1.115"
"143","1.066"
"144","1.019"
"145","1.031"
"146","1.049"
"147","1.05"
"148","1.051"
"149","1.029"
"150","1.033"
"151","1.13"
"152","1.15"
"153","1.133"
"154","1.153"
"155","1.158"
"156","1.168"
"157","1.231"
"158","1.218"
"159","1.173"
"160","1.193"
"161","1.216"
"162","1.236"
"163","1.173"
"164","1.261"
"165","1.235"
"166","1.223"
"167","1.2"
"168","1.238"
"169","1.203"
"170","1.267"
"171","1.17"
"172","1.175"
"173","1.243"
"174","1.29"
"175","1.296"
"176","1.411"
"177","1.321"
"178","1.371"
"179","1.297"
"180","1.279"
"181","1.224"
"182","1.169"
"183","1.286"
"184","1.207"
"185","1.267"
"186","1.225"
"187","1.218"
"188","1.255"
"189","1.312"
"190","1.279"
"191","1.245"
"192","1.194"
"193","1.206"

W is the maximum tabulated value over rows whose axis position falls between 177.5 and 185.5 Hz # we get 1.371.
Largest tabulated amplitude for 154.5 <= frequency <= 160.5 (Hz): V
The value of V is 1.231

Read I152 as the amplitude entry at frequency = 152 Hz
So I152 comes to 1.15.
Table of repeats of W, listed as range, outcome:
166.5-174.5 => 1.29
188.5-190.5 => 1.312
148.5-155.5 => 1.158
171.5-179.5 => 1.411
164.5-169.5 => 1.238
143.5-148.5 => 1.051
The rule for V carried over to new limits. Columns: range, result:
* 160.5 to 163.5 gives 1.236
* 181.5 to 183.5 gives 1.286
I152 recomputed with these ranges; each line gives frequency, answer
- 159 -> 1.173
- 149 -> 1.029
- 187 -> 1.218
